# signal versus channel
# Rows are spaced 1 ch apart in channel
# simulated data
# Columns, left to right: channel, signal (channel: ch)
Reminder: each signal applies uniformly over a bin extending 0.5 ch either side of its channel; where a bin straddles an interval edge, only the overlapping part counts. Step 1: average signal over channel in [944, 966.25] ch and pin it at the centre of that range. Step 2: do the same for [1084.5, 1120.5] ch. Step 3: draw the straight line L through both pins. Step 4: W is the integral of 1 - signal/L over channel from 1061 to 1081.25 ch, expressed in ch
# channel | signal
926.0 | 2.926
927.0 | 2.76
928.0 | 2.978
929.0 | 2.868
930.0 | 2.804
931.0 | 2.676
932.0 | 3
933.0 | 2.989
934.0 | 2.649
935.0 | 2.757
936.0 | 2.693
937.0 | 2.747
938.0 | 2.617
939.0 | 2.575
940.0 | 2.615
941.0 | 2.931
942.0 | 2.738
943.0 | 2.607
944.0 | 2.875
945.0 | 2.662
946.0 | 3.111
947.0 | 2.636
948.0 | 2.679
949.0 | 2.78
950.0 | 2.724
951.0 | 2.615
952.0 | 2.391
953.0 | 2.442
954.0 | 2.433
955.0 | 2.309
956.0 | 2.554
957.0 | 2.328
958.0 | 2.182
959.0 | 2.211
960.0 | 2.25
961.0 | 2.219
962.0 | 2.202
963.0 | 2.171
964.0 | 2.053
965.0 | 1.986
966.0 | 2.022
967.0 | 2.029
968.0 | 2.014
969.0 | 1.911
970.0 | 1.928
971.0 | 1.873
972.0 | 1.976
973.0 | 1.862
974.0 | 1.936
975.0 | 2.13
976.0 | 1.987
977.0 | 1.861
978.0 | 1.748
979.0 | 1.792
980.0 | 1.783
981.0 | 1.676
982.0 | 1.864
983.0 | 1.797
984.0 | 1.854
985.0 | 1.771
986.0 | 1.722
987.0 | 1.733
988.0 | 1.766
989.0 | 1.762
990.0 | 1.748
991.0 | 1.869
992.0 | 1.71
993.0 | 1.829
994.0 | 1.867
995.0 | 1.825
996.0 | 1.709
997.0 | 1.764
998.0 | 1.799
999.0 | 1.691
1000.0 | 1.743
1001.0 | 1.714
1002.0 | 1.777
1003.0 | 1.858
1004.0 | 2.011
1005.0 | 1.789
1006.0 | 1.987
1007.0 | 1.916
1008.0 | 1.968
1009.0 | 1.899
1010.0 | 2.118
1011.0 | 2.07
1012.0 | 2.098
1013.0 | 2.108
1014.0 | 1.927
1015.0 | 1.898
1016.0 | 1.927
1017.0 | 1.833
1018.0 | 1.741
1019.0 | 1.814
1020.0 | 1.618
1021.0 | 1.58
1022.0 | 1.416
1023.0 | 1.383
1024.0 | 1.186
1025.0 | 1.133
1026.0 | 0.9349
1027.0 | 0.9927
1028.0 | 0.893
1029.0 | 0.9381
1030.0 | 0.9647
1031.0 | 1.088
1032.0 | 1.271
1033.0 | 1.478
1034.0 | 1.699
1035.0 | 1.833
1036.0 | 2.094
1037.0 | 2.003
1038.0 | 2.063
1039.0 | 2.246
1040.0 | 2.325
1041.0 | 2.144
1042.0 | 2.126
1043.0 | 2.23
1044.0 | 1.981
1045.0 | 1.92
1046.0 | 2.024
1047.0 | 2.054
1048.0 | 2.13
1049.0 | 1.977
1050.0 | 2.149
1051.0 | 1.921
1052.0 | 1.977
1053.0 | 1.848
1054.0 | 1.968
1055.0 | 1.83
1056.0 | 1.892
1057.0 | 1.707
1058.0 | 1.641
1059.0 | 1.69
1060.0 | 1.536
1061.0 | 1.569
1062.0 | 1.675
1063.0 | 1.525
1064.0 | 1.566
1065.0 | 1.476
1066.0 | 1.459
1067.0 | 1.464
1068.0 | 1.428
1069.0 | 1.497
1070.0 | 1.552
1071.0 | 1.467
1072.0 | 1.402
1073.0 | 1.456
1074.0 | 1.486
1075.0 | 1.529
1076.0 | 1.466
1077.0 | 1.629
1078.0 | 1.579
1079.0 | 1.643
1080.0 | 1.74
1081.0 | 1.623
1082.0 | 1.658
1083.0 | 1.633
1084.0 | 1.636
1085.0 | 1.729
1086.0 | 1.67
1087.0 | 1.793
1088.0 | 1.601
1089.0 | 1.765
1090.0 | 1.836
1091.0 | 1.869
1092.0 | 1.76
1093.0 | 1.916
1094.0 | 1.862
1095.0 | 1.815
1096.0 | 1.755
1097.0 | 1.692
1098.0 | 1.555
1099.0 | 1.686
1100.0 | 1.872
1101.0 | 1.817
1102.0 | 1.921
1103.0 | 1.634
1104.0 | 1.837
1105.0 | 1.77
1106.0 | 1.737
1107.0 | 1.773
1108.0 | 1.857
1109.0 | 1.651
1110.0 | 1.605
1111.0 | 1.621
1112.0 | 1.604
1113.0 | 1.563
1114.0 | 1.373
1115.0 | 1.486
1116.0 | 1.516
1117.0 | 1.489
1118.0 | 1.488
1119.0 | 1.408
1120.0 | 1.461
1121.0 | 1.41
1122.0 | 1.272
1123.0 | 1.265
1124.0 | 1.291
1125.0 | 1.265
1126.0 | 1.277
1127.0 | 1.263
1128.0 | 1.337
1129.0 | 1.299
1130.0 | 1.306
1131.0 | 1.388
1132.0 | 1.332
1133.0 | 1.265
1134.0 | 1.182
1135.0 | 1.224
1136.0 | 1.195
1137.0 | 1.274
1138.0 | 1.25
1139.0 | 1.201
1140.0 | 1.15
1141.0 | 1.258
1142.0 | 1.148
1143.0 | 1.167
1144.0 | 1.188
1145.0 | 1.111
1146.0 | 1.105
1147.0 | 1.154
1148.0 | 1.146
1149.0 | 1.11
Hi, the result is 3.4 ch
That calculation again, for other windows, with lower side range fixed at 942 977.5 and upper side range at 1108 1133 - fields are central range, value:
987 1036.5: 8.3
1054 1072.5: 1.6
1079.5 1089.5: -0.4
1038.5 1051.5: -1.9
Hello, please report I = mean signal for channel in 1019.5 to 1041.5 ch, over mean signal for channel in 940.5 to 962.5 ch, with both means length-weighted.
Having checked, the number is 0.60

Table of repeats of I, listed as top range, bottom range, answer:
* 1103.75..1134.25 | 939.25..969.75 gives 0.60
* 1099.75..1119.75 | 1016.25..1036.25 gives 1.18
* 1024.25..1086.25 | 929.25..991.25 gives 0.73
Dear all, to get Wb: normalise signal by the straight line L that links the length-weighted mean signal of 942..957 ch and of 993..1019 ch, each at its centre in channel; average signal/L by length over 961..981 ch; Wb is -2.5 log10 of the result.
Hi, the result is 0.19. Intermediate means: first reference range 2.62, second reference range 1.88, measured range 1.96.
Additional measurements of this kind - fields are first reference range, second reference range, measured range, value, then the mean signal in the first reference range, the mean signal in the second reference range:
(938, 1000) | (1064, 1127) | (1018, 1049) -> 0.120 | 2.13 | 1.6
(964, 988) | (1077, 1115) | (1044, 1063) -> -0.050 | 1.88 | 1.71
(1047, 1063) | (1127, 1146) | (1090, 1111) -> -0.180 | 1.83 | 1.23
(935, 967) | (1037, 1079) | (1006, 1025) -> 0.152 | 2.49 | 1.77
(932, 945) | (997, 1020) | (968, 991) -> 0.211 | 2.74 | 1.89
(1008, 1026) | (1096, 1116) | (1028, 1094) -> -0.004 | 1.73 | 1.68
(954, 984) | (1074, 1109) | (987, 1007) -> 0.089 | 2.03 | 1.72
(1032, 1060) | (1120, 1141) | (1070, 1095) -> -0.006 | 1.94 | 1.28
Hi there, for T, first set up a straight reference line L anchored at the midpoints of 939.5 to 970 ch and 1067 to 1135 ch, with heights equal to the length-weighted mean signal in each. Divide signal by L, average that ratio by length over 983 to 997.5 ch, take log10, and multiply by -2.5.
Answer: 0.23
